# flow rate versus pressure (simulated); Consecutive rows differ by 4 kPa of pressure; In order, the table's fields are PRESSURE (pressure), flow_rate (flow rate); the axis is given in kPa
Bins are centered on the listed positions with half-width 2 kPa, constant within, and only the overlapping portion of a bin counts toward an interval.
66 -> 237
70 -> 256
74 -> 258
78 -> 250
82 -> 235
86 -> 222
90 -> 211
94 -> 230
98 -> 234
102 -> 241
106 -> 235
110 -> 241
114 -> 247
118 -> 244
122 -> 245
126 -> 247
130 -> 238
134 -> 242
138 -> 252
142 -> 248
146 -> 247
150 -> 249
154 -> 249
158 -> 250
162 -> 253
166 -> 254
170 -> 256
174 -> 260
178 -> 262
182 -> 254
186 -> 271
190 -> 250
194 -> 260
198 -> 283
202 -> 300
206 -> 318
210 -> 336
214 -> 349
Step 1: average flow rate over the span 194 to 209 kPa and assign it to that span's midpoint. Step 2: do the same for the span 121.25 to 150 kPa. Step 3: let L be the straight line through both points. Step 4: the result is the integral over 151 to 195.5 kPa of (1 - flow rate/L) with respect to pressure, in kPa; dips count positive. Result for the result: 3.1 kPa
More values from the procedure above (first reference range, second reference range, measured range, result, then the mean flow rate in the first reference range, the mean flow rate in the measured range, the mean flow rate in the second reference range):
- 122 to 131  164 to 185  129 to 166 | 0.2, 244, 248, 258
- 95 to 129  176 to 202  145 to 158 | 0.3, 241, 249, 266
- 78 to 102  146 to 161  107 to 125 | -0.5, 230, 244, 249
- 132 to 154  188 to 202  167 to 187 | 0.2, 248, 260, 269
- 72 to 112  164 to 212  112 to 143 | 0.6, 236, 245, 275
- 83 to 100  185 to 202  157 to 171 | 0.2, 225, 253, 270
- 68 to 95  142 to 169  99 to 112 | 0.2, 238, 239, 250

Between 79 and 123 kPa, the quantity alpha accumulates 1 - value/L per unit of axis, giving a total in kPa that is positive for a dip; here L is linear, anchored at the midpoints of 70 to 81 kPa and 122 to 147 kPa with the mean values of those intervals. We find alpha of 2.5 kPa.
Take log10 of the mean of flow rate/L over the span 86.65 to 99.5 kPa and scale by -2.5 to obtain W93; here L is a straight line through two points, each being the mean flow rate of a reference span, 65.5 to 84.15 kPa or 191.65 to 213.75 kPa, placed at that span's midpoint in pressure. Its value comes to 0.14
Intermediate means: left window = 248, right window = 303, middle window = 224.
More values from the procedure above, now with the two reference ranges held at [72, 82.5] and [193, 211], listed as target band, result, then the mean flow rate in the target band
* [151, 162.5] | 0.13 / 250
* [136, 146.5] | 0.11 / 249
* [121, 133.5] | 0.11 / 243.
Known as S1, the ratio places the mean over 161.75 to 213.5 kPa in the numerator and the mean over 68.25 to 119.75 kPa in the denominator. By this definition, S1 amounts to 1.2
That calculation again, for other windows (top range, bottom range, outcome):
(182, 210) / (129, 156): 1.14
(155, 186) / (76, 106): 1.10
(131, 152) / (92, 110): 1.05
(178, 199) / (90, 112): 1.12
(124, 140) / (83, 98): 1.09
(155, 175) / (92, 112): 1.08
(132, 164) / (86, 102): 1.10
